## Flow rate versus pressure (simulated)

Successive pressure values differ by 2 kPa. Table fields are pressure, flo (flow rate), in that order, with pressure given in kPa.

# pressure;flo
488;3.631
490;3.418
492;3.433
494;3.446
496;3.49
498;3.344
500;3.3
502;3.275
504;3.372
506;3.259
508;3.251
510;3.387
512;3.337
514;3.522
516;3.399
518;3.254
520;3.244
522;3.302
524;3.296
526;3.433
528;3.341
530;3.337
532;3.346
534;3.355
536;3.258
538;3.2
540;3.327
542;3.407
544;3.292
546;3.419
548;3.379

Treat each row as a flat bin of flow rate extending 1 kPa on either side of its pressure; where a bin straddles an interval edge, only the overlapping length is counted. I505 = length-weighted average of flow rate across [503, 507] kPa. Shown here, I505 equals 3.32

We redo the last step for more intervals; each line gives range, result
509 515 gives 3.42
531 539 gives 3.29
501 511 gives 3.31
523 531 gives 3.35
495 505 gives 3.36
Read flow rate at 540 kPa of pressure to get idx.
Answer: 3.327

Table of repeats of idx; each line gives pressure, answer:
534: 3.355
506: 3.259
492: 3.433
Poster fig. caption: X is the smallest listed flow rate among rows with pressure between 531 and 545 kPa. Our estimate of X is 3.2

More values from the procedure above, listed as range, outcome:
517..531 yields 3.244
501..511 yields 3.251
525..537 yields 3.258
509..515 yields 3.337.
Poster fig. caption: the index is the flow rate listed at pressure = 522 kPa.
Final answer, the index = 3.302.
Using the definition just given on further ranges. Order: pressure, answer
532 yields 3.346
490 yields 3.418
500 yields 3.3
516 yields 3.399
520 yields 3.244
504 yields 3.372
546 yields 3.419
